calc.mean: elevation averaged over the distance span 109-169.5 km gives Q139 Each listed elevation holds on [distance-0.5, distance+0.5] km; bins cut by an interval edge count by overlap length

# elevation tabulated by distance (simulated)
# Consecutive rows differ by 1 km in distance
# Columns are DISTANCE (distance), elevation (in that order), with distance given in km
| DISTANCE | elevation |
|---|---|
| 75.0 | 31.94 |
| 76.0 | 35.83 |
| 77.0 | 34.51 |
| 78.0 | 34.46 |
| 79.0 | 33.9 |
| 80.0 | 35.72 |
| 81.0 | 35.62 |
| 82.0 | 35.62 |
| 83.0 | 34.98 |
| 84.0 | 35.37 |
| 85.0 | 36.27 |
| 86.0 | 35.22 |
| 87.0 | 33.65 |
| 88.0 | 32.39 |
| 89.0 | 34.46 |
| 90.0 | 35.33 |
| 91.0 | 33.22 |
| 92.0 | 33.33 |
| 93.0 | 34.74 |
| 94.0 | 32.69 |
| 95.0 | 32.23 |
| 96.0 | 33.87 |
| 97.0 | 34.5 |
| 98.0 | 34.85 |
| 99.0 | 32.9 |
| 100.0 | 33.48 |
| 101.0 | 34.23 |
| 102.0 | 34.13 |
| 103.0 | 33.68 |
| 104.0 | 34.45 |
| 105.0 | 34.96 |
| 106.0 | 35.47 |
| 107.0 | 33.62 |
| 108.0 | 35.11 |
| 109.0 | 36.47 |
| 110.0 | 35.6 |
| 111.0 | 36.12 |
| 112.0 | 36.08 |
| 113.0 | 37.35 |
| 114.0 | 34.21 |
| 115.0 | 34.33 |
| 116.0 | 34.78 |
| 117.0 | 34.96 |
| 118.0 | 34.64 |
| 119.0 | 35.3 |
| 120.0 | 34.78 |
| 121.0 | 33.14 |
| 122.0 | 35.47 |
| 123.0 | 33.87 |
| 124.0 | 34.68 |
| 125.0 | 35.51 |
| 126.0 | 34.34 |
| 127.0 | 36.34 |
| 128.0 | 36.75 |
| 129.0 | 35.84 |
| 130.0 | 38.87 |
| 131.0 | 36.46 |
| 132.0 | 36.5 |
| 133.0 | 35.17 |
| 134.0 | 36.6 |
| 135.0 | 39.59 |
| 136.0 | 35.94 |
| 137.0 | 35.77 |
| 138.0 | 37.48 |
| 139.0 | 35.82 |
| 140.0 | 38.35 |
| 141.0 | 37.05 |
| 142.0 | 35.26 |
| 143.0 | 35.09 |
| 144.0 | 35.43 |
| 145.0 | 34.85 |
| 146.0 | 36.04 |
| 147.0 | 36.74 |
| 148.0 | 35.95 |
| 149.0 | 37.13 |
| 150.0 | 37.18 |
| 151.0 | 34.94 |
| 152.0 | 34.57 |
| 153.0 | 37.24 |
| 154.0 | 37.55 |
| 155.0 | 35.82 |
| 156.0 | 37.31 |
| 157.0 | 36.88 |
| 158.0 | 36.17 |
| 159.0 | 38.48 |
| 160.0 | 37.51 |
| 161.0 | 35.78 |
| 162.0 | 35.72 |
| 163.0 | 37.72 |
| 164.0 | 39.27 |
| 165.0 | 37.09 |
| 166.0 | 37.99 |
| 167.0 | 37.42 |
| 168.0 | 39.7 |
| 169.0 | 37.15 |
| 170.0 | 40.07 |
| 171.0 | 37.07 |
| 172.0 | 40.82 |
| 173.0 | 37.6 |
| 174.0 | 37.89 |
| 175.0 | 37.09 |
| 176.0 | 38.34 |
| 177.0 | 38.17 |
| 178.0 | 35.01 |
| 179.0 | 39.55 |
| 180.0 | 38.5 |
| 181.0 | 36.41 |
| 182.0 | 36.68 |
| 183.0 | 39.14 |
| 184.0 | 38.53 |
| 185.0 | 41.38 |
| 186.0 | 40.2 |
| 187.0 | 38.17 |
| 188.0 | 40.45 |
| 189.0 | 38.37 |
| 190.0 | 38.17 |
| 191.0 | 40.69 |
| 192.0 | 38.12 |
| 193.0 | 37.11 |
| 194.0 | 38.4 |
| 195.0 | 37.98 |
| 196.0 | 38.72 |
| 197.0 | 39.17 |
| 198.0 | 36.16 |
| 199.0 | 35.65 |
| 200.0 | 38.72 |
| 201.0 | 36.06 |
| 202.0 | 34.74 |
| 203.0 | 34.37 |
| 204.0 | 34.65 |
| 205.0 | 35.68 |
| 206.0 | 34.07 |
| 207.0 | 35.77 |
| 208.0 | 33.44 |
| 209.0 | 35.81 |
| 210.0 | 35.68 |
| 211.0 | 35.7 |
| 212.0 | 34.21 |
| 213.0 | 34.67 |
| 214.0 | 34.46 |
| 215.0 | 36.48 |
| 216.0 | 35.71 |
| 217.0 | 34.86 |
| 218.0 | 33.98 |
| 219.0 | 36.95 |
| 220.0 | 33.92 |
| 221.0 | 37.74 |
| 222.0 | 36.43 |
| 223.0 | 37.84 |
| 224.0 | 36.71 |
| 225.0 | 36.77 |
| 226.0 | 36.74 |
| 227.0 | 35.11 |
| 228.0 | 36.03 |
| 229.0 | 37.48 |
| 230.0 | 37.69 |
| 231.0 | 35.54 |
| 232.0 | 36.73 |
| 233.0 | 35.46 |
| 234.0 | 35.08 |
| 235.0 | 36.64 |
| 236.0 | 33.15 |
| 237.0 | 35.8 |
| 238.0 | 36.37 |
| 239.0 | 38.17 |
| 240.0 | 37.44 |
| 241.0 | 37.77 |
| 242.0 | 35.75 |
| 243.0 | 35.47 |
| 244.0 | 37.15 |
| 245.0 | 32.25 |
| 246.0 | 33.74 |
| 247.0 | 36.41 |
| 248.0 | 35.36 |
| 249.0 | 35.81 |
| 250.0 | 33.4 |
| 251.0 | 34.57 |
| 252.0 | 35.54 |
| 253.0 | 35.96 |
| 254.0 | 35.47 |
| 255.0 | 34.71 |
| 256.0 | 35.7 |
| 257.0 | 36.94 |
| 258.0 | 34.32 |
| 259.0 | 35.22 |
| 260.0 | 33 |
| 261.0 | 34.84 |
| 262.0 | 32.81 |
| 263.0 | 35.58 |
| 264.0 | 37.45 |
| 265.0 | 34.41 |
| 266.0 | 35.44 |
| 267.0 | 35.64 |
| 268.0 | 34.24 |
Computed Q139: 36.3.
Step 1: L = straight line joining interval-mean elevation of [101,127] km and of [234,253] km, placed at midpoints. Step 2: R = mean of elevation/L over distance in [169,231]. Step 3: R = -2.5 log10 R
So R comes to -0.05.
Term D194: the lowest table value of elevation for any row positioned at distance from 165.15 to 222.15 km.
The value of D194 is 33.44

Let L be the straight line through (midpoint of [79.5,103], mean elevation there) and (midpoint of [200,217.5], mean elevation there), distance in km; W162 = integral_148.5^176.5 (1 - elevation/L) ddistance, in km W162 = -2.07 km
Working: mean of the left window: 34.3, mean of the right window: 35.2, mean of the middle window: 37.4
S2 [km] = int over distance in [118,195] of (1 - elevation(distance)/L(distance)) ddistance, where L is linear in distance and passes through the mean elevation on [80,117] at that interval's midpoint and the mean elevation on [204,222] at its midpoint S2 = -4.7 km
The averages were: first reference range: 34.6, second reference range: 35.3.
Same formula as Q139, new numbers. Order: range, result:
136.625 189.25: 37.4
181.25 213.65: 37.1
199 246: 35.8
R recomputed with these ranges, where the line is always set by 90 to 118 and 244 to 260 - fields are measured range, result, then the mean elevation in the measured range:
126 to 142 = -0.06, 36.7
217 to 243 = -0.04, 36.2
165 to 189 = -0.11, 38.4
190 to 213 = -0.05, 36.4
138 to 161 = -0.05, 36.4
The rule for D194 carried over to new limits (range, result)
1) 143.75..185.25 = 34.57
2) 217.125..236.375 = 33.15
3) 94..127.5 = 32.23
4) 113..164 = 33.14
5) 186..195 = 37.11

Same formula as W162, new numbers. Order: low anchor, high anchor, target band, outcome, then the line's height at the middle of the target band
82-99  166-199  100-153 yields 0.3 km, 35.8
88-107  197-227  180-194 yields -1.3 km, 35.3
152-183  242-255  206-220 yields 0.4 km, 36.2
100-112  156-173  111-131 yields 0.1 km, 35.6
